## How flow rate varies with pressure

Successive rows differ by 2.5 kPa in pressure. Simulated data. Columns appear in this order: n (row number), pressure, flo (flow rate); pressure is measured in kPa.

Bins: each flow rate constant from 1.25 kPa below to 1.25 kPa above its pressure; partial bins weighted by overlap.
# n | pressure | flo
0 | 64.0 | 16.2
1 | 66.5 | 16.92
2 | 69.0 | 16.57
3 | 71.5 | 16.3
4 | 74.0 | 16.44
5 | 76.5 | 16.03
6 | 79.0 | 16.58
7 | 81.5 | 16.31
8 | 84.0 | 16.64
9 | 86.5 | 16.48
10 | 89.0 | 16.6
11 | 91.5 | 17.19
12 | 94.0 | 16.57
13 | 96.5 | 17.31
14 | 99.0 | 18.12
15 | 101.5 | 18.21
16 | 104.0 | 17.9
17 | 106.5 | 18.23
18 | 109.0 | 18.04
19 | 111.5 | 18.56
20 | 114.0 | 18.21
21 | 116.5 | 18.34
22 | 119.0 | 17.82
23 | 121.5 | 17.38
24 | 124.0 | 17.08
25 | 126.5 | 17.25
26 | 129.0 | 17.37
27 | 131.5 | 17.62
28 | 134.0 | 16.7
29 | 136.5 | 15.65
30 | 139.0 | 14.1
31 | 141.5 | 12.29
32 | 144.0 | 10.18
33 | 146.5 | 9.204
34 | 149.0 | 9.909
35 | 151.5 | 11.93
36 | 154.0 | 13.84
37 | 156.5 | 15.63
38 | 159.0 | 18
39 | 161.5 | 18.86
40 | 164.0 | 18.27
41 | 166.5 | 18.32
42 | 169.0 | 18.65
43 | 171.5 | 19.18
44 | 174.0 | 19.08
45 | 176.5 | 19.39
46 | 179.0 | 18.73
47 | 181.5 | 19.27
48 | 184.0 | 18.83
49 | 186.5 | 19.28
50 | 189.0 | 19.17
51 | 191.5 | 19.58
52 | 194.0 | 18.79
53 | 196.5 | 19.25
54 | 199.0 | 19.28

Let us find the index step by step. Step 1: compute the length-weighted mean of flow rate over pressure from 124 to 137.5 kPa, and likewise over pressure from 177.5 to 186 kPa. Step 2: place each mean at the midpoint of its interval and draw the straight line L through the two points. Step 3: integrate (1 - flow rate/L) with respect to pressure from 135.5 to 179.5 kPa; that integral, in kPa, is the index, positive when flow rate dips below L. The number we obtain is 6.1 kPa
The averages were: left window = 17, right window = 19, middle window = 15.6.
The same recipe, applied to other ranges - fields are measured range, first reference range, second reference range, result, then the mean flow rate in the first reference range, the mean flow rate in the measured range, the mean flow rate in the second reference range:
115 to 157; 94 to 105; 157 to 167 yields 7.30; 17.7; 14.8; 18.2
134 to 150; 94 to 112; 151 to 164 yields 4.19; 17.9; 12.3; 16.1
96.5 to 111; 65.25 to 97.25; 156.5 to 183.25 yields -0.80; 16.6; 18.1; 18.6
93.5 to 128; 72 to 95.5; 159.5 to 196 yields -1.17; 16.5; 17.8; 18.9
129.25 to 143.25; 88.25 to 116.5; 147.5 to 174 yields 1.41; 17.8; 15.2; 16.3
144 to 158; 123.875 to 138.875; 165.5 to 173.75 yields 4.54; 16.7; 12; 18.8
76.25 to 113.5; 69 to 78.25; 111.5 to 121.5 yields -0.22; 16.3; 17.3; 18.1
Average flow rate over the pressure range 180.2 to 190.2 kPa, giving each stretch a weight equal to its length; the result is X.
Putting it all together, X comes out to 19.1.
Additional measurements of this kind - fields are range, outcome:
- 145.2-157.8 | 12.1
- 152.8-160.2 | 15.8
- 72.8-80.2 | 16.3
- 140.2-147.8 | 10.6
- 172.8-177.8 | 19.2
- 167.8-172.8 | 18.9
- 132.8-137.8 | 16.1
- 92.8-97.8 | 17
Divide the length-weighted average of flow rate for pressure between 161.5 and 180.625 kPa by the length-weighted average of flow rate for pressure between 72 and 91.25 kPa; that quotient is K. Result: 1.1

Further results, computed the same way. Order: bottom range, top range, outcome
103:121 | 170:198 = 1.06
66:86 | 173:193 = 1.16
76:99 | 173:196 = 1.14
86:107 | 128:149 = 0.80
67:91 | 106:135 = 1.07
